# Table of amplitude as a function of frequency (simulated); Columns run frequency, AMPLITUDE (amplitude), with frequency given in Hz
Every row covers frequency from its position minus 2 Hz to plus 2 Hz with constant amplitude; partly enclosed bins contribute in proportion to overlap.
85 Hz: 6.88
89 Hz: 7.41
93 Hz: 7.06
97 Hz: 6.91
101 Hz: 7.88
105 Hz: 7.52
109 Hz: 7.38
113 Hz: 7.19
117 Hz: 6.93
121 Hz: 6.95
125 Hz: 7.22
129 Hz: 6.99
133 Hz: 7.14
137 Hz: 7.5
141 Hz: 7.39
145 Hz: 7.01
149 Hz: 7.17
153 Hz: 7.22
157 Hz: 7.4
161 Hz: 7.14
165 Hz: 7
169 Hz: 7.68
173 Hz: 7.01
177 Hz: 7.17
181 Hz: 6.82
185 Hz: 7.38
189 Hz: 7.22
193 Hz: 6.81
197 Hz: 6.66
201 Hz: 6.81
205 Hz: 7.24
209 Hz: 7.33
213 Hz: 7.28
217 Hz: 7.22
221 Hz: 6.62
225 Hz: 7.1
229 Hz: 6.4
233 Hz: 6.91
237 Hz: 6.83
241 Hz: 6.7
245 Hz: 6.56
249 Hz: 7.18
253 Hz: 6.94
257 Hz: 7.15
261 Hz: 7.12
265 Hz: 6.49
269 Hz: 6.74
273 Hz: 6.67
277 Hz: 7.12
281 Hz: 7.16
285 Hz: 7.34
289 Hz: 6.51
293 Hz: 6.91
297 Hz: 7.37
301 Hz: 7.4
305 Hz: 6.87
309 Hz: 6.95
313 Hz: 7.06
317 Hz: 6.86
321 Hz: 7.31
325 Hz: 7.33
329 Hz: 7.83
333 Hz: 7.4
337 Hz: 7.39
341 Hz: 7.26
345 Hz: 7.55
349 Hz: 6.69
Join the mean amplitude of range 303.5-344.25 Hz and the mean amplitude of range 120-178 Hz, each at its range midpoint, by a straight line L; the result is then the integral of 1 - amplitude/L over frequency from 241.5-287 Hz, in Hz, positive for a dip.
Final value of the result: 1.8 Hz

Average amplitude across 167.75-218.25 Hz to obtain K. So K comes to 7.12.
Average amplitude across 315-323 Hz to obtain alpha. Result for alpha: 7.08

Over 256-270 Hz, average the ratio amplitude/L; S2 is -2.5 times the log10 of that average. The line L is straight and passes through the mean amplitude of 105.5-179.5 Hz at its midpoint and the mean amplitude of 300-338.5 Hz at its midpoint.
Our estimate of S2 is 0.06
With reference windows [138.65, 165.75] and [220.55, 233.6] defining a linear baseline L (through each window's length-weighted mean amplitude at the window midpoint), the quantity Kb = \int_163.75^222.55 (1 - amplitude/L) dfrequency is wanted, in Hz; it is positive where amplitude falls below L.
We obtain -1.1 Hz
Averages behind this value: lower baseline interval 7.2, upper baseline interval 6.76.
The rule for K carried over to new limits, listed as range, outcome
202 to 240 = 6.98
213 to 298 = 6.91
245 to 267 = 6.94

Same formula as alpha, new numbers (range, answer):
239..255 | 6.84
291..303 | 7.23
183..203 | 6.98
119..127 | 7.08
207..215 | 7.3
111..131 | 7.06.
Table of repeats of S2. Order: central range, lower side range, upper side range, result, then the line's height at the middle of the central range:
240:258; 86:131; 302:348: 0.05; 7.24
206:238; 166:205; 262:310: 0.01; 7.03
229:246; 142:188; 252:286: 0.05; 7.03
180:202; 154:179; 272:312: 0.04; 7.2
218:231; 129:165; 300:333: 0.07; 7.21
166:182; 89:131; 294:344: 0.01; 7.22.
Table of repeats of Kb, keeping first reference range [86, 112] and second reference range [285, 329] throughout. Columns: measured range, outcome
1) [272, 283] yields 0.2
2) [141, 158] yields 0.2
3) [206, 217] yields -0.1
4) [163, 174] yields 0.0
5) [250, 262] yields 0.1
